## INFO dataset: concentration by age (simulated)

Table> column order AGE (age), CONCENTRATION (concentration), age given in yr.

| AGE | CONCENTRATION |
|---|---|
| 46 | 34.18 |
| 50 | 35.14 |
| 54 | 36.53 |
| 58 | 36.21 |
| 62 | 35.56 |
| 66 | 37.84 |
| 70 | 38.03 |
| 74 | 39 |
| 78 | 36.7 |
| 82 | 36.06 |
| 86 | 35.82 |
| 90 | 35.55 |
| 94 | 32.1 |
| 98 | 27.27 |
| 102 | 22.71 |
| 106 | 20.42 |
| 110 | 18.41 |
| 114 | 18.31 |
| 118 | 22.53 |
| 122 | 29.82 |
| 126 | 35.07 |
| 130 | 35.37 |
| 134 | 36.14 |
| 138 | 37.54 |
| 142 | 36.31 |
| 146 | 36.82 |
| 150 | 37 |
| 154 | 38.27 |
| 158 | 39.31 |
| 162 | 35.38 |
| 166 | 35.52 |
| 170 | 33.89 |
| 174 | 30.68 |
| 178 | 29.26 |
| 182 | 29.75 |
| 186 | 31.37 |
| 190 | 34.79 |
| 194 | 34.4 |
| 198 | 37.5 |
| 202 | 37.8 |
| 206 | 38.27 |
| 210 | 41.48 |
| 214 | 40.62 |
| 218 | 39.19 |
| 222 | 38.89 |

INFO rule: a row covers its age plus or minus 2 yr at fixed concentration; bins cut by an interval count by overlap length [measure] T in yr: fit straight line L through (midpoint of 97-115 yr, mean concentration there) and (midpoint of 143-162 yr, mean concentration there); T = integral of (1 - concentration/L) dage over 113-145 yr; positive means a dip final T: -2.6 yr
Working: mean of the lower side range 21.3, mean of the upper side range 37.5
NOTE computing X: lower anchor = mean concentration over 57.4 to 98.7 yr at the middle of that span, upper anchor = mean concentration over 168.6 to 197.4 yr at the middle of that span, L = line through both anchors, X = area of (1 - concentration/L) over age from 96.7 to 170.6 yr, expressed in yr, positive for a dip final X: 5.2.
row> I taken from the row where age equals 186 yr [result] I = 31.37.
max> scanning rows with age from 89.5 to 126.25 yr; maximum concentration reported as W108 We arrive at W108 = 35.55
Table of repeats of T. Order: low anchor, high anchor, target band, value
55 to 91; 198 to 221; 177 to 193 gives 3.0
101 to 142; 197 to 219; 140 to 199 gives -1.0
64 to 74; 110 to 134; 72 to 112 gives 4.4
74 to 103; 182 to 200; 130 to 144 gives -1.2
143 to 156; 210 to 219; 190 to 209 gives 1.3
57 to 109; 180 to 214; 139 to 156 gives -1.2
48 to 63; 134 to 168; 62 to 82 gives -0.8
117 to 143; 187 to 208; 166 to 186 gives 2.3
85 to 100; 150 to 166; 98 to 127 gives 8.8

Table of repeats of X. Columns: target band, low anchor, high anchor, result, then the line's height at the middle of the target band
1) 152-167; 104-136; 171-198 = -3.50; 30.2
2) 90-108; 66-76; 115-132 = 3.87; 33.9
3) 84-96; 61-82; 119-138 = 0.58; 36.2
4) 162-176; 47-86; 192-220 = 1.60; 38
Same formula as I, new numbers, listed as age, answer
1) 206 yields 38.27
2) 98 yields 27.27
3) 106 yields 20.42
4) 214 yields 40.62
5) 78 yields 36.7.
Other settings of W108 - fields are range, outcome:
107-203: 39.31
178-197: 34.79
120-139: 37.54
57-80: 39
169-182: 33.89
